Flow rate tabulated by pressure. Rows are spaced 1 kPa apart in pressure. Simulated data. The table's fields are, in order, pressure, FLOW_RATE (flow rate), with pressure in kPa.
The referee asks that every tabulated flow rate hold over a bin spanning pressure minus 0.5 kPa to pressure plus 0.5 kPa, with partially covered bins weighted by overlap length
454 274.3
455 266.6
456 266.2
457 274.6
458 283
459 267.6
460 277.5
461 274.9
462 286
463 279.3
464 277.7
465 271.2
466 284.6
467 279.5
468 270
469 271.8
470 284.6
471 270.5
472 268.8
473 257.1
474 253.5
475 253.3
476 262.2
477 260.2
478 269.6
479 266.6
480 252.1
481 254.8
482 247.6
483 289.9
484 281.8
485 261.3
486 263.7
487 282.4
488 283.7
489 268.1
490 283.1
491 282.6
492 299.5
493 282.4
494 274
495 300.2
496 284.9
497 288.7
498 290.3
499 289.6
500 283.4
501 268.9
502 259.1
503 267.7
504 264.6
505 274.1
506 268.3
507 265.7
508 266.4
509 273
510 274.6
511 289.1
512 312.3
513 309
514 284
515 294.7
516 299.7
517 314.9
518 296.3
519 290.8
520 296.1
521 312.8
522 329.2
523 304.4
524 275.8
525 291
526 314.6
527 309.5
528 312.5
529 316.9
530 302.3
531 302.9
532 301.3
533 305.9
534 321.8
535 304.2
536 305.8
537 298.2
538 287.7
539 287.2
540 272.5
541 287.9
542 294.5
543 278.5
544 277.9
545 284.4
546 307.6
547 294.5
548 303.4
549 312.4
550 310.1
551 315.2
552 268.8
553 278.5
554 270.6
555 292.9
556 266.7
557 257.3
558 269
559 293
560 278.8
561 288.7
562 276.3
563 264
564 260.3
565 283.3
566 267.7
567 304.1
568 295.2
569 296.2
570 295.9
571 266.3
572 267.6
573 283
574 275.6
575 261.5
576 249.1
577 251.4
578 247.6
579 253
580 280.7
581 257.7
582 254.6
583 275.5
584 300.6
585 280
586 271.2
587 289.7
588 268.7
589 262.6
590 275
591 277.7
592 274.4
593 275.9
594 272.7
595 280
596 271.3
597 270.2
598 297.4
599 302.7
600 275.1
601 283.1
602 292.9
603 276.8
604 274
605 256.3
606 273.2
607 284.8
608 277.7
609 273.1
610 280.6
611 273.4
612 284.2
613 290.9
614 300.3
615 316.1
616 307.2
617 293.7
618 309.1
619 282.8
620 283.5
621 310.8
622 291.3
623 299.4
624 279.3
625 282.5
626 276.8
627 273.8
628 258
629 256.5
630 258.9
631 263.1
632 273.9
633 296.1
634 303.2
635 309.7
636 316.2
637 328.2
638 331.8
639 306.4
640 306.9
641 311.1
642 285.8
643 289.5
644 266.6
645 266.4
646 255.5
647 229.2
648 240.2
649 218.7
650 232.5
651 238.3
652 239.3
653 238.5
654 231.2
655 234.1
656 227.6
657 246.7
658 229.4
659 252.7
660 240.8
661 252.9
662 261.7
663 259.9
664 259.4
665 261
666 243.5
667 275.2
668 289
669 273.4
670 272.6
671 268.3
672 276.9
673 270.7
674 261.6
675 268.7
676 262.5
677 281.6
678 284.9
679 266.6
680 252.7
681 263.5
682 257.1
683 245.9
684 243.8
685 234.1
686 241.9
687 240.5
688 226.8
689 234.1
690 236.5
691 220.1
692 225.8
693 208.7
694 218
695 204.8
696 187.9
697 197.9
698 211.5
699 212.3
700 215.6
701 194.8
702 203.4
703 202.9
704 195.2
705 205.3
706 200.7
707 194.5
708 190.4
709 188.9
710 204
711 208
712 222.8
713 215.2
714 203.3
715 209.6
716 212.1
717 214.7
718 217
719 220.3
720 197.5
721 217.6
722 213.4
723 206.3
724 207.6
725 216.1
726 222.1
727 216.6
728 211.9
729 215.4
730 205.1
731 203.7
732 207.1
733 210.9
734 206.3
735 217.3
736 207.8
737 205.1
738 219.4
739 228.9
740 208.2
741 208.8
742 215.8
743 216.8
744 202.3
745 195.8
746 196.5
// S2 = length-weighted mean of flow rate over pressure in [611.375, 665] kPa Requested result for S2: 273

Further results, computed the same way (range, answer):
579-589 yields 274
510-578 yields 290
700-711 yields 199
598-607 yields 281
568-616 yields 277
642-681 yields 256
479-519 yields 280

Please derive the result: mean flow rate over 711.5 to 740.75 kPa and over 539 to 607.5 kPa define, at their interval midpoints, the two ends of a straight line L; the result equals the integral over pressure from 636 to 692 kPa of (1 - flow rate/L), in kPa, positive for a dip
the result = -4.6 kPa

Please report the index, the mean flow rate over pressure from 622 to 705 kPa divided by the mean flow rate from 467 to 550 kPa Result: 0.89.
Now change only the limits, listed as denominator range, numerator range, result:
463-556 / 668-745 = 0.78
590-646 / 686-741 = 0.74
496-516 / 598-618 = 1.02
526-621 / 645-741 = 0.81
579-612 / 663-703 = 0.88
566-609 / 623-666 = 0.97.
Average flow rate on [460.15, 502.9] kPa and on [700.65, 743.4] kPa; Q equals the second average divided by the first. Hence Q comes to 0.8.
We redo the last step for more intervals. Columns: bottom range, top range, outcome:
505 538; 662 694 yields 0.86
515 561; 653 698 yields 0.84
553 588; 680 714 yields 0.79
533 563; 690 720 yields 0.72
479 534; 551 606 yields 0.96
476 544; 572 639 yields 0.98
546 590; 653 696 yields 0.90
